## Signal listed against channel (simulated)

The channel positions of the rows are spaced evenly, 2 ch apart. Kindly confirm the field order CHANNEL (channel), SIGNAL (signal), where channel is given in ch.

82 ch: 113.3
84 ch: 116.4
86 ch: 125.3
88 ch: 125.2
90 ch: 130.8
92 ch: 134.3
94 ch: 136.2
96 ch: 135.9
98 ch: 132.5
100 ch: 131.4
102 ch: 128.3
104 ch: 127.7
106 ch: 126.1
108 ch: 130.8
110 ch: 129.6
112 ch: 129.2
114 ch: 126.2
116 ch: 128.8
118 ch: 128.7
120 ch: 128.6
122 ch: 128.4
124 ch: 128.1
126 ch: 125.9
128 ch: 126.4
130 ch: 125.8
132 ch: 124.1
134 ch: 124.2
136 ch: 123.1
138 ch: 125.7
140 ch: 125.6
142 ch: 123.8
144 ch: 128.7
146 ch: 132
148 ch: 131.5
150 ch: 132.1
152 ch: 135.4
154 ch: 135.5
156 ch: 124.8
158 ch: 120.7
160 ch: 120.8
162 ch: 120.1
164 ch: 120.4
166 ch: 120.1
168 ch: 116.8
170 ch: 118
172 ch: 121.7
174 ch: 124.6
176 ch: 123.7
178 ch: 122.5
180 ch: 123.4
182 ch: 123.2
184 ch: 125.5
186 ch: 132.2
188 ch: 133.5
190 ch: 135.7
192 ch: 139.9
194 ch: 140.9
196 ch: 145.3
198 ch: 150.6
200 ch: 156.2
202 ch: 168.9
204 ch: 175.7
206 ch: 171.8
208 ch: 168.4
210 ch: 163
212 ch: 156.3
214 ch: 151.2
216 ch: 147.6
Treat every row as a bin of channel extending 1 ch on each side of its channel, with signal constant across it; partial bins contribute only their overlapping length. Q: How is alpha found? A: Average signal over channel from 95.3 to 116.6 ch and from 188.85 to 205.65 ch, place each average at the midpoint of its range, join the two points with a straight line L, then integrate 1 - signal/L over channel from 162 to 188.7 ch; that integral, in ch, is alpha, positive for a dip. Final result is 4.3 ch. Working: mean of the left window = 130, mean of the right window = 152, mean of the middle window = 123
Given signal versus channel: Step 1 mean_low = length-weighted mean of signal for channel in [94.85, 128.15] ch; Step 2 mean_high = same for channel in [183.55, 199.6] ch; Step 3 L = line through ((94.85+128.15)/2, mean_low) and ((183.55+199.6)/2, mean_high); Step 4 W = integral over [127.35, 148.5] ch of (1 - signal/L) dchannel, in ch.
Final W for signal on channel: 1.0 ch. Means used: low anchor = 129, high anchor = 139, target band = 126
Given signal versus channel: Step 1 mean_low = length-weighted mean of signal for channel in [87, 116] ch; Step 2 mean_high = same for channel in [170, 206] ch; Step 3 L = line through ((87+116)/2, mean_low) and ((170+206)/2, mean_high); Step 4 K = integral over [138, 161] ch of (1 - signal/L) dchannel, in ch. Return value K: 1.1 ch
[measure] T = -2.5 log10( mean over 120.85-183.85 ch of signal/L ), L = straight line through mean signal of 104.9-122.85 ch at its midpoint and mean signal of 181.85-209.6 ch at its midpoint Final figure 0.11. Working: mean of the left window 128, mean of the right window 149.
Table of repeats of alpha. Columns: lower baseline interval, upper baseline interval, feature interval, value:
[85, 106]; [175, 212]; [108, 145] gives 2.2 ch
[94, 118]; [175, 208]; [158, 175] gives 2.3 ch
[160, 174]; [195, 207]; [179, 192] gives 1.2 ch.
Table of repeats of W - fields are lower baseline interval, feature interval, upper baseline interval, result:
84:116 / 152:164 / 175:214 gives 1.2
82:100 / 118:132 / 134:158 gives 0.2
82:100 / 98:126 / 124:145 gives -0.3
